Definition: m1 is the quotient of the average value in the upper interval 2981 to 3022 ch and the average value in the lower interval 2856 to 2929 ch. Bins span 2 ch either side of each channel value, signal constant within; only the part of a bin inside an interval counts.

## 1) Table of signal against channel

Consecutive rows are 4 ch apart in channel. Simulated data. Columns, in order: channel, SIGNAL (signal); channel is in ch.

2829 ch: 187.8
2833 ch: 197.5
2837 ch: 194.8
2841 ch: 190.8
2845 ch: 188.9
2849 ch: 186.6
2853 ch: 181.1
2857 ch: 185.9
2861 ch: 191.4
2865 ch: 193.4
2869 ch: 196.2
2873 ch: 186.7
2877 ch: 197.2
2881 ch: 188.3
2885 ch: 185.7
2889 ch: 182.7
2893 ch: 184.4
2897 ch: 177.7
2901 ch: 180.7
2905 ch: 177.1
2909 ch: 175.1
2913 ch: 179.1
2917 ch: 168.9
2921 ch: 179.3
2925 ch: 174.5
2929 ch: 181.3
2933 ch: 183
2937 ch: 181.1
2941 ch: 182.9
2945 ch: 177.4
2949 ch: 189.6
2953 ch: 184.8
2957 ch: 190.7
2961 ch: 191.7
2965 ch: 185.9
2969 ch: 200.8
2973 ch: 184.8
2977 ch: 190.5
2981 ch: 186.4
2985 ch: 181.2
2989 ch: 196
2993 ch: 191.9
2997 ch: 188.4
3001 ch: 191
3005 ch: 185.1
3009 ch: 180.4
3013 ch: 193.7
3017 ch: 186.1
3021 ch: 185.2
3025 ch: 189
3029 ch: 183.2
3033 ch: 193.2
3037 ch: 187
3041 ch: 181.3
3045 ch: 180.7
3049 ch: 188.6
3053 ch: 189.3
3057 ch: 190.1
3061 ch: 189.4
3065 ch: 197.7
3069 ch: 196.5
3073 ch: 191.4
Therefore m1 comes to 1.02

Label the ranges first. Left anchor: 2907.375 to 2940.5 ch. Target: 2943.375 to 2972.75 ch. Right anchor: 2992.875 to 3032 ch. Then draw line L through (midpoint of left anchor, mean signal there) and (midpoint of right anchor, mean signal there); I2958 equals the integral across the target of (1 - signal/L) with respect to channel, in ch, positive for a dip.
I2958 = -1.1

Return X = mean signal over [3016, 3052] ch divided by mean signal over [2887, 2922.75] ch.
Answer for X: 1.0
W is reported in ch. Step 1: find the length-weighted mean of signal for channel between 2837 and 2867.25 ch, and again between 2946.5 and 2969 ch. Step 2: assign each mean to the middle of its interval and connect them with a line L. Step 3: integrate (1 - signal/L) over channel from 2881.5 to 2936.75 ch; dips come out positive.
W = 2.8 ch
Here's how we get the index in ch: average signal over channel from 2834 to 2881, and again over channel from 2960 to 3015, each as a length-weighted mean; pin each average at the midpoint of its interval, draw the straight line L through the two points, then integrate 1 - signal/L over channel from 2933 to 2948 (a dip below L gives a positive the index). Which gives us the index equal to 0.6 ch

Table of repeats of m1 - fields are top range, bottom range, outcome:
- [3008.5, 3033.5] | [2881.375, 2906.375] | 1.03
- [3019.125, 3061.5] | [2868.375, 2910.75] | 1.01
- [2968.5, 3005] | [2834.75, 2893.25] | 1.00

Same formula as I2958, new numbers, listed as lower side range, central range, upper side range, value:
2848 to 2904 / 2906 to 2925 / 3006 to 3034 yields 1.1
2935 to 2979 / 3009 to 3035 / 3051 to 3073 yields 0.4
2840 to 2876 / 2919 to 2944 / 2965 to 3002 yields 1.2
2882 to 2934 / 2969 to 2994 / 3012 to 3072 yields -0.7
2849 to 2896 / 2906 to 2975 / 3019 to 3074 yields 2.0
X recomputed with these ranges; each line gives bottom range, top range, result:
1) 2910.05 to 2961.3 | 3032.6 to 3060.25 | 1.03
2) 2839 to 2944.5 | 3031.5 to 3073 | 1.03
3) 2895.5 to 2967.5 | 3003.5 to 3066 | 1.03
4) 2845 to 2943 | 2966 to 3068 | 1.03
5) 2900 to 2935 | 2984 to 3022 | 1.06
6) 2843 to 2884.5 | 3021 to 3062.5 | 0.99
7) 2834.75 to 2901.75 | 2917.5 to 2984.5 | 0.98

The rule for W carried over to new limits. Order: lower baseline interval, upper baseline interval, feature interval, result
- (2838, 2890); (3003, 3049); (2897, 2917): 1.19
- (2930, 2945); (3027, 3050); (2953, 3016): -1.93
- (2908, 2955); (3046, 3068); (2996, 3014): -0.11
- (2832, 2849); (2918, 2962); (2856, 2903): 0.21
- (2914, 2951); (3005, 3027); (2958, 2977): -0.84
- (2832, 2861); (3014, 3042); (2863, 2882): -0.37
